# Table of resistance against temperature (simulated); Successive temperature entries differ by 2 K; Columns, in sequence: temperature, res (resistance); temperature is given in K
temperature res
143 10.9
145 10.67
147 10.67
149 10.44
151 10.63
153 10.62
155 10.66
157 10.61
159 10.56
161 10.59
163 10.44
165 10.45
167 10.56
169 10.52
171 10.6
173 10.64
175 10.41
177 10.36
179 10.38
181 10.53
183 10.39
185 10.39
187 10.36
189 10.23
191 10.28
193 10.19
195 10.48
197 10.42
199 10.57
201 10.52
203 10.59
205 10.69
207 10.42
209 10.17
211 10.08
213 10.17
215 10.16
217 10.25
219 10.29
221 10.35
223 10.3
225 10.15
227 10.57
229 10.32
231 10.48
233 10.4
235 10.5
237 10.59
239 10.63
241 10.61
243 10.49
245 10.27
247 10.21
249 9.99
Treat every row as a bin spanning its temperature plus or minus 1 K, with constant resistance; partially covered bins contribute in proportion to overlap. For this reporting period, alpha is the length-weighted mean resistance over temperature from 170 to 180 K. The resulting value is 10.5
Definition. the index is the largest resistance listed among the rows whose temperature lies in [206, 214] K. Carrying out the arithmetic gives 10.42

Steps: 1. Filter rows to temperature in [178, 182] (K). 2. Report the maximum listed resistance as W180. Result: 10.53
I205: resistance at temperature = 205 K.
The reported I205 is 10.69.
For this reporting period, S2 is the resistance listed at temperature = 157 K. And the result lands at 10.61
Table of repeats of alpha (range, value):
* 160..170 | 10.5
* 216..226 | 10.3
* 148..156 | 10.6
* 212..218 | 10.2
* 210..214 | 10.1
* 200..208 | 10.6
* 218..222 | 10.3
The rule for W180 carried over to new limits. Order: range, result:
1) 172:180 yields 10.64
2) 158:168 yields 10.59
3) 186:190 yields 10.36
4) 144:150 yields 10.67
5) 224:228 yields 10.57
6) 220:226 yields 10.35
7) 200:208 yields 10.69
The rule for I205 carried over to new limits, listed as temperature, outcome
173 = 10.64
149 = 10.44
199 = 10.57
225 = 10.15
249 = 9.99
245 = 10.27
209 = 10.17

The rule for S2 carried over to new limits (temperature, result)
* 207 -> 10.42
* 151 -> 10.63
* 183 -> 10.39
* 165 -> 10.45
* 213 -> 10.17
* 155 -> 10.66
